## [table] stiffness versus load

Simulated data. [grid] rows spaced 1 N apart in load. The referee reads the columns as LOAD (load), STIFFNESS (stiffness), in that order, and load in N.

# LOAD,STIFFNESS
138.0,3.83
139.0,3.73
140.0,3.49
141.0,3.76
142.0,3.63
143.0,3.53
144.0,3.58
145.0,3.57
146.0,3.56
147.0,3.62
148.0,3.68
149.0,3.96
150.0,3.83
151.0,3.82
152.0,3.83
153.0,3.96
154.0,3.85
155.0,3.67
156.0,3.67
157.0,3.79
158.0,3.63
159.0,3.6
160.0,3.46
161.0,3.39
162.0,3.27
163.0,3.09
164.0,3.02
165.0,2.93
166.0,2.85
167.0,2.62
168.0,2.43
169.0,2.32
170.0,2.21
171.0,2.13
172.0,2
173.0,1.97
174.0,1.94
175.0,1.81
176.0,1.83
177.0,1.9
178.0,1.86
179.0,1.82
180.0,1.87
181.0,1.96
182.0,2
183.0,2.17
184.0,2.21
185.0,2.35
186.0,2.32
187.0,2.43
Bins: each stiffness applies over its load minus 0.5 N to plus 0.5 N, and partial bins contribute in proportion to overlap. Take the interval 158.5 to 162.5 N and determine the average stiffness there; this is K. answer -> 3.43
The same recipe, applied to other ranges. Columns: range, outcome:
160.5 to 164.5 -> 3.19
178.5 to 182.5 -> 1.91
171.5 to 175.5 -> 1.93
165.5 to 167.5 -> 2.74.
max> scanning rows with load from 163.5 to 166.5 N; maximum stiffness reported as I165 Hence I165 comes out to 3.02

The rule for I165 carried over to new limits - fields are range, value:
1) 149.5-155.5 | 3.96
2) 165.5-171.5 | 2.85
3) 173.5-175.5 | 1.94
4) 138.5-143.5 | 3.76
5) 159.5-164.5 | 3.46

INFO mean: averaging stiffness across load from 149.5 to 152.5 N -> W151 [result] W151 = 3.83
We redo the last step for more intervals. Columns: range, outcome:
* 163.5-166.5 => 2.93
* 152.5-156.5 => 3.79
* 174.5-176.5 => 1.82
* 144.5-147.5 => 3.58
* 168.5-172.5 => 2.17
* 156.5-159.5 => 3.67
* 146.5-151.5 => 3.78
